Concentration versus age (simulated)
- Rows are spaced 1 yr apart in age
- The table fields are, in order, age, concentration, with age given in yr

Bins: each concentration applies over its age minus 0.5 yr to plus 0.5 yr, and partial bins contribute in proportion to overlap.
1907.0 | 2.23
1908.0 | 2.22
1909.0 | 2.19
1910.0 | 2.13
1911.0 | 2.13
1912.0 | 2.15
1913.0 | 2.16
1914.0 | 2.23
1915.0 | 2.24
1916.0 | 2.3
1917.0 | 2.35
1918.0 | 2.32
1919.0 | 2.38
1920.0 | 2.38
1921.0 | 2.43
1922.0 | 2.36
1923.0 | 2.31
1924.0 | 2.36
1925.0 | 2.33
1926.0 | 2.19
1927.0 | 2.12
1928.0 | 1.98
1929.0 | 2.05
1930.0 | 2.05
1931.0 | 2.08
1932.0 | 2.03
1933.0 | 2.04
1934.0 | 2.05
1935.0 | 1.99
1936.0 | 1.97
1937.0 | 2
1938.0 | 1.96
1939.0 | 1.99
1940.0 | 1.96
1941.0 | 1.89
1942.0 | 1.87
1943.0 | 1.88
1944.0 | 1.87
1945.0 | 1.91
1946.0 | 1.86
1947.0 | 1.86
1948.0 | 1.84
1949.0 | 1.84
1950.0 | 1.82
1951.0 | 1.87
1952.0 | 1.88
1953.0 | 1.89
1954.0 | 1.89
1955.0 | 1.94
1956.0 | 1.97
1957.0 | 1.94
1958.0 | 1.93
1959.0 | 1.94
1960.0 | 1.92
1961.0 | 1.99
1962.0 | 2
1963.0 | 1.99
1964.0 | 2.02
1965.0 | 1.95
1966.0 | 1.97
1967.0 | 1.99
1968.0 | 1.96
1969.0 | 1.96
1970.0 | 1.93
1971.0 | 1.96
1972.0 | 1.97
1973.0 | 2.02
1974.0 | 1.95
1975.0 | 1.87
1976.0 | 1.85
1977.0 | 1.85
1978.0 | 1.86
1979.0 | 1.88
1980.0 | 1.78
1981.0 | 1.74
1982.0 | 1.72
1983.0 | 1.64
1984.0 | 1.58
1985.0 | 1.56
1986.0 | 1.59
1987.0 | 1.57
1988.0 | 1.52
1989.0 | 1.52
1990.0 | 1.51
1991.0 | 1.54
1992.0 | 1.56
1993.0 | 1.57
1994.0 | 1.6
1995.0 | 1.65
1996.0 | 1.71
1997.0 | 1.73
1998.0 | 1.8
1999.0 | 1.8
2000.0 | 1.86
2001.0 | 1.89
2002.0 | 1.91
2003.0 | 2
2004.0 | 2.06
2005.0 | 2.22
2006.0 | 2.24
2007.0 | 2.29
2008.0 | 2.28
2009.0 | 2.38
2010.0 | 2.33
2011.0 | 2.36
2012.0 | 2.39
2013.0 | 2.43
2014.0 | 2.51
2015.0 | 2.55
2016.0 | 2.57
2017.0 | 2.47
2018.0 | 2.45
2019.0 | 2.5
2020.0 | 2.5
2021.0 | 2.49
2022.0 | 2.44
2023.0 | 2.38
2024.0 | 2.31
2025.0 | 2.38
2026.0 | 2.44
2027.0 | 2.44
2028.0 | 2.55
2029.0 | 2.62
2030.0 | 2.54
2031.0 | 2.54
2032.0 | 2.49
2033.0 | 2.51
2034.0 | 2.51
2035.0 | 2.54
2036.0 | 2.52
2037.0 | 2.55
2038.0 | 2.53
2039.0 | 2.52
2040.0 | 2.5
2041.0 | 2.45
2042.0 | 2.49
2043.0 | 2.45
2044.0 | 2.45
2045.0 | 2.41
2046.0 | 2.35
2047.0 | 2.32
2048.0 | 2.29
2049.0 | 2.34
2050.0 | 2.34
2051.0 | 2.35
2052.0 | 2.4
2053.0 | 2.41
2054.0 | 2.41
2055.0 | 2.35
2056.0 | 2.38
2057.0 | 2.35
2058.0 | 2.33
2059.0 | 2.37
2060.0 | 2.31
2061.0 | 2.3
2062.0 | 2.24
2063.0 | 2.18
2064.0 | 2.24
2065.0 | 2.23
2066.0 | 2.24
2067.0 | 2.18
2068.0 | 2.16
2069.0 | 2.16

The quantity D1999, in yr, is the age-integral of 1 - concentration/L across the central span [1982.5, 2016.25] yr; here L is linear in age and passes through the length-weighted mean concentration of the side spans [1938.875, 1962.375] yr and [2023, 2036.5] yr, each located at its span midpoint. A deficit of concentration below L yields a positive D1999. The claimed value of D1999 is 5.13 yr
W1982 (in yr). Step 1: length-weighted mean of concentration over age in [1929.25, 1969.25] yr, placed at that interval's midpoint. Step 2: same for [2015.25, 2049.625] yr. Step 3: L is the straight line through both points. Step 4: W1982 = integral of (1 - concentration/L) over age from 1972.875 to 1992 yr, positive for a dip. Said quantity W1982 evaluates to 3.97 yr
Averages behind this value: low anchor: 1.94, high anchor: 2.47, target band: 1.7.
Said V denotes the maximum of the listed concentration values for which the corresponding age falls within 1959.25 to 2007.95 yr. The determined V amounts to 2.29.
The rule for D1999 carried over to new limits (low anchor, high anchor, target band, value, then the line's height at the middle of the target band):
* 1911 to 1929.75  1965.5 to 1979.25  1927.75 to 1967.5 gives 2.6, 2.08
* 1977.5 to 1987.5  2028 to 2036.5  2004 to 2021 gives -1.5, 2.2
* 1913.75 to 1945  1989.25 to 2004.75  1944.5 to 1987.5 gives 1.1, 1.92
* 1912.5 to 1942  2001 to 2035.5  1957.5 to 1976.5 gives 2.5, 2.26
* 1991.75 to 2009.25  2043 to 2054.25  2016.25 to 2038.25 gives -3.2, 2.17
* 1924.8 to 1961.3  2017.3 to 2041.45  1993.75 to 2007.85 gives 2.4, 2.31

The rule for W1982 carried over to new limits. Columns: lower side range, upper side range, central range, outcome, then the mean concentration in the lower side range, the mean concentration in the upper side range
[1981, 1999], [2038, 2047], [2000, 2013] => -2.1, 1.62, 2.45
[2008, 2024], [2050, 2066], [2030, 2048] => -0.8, 2.44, 2.32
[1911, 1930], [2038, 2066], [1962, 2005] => 9.3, 2.25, 2.36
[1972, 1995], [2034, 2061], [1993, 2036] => -4.6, 1.7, 2.41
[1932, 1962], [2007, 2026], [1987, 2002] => 4.0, 1.93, 2.43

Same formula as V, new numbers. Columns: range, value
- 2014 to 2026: 2.57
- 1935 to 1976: 2.02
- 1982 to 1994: 1.72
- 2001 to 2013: 2.43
